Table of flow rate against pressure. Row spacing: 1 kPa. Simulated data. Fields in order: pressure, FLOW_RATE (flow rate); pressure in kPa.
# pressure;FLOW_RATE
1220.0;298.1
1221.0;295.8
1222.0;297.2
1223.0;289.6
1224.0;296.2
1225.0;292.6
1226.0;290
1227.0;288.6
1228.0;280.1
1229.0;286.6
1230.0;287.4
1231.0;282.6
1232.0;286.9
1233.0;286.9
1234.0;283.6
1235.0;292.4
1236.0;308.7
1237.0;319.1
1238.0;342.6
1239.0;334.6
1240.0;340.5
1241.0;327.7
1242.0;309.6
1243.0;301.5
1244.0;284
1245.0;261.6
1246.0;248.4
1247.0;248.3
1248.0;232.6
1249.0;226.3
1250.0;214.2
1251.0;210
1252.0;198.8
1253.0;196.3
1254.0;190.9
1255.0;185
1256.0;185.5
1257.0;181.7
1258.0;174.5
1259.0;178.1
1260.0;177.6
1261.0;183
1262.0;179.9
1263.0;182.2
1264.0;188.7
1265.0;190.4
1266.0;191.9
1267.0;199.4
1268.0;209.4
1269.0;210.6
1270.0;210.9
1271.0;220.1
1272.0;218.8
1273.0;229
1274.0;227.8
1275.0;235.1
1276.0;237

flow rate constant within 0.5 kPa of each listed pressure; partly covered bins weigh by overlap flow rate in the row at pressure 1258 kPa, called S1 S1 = 174.5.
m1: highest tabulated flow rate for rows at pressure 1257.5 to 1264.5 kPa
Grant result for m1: 188.7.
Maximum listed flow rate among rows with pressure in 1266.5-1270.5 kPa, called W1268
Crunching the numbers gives 210.9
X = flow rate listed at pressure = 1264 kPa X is 188.7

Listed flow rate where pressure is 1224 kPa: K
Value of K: 296.2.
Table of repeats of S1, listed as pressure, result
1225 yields 292.6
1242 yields 309.6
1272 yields 218.8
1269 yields 210.6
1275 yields 235.1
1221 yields 295.8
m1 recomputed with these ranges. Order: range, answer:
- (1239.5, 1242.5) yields 340.5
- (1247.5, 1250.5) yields 232.6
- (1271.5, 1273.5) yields 229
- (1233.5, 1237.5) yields 319.1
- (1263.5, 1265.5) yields 190.4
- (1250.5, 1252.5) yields 210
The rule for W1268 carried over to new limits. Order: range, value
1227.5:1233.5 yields 287.4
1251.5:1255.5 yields 198.8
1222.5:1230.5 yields 296.2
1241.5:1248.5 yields 309.6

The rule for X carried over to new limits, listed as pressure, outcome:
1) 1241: 327.7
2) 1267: 199.4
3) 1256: 185.5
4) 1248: 232.6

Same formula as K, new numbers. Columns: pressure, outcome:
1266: 191.9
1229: 286.6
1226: 290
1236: 308.7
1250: 214.2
